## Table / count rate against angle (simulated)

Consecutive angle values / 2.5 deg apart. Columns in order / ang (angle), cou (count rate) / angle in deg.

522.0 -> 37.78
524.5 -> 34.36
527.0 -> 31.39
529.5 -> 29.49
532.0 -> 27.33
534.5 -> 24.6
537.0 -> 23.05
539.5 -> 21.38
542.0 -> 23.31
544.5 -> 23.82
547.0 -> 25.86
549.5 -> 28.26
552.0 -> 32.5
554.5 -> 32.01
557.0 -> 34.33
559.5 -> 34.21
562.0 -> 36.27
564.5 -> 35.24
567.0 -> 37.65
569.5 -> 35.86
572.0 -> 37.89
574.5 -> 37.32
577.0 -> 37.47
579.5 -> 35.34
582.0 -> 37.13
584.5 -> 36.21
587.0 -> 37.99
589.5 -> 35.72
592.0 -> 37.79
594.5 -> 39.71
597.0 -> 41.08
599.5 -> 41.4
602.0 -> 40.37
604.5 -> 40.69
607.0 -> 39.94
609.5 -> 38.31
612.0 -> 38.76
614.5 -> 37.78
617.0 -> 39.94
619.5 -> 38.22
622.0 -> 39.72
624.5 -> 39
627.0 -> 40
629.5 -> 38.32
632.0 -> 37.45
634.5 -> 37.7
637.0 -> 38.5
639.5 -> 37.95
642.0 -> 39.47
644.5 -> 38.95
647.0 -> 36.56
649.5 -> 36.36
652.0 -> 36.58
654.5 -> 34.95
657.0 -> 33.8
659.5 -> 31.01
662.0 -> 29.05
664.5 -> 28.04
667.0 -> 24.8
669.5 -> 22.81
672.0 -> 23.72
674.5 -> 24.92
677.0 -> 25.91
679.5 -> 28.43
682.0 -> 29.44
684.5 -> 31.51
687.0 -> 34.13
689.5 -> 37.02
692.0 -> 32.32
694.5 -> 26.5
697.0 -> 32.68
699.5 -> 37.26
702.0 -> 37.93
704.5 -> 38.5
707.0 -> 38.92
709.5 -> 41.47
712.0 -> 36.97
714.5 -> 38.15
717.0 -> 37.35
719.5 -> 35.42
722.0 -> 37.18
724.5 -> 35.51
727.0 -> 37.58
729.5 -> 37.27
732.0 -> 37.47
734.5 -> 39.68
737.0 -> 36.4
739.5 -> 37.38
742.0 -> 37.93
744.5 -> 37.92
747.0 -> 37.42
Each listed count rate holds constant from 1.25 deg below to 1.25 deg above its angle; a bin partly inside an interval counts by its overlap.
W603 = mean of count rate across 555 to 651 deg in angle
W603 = 37.9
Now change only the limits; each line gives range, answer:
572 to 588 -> 37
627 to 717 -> 33.8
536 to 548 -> 23.4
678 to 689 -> 31.2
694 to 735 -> 37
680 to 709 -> 34.2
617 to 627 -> 39.2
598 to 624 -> 39.5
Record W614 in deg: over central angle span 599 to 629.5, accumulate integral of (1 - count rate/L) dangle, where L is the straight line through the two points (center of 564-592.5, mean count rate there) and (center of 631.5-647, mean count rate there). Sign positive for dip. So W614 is -1.4 deg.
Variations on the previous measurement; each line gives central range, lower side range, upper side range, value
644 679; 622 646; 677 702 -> 5.2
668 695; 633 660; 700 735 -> 6.1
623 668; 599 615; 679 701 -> 0.9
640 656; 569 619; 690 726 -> 0.1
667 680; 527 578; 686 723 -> 3.8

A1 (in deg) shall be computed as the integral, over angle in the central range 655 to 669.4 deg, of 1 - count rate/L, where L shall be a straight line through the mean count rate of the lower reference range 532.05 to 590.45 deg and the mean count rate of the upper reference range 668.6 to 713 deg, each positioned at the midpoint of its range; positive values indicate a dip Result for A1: 1.4 deg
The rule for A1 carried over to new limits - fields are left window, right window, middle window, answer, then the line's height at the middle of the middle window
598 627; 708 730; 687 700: 1.7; 37.9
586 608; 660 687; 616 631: -1.7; 35.2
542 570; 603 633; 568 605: -2.8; 35.4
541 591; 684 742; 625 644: -1.9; 35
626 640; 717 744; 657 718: 9.1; 37.7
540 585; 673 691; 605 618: -2.9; 31.9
